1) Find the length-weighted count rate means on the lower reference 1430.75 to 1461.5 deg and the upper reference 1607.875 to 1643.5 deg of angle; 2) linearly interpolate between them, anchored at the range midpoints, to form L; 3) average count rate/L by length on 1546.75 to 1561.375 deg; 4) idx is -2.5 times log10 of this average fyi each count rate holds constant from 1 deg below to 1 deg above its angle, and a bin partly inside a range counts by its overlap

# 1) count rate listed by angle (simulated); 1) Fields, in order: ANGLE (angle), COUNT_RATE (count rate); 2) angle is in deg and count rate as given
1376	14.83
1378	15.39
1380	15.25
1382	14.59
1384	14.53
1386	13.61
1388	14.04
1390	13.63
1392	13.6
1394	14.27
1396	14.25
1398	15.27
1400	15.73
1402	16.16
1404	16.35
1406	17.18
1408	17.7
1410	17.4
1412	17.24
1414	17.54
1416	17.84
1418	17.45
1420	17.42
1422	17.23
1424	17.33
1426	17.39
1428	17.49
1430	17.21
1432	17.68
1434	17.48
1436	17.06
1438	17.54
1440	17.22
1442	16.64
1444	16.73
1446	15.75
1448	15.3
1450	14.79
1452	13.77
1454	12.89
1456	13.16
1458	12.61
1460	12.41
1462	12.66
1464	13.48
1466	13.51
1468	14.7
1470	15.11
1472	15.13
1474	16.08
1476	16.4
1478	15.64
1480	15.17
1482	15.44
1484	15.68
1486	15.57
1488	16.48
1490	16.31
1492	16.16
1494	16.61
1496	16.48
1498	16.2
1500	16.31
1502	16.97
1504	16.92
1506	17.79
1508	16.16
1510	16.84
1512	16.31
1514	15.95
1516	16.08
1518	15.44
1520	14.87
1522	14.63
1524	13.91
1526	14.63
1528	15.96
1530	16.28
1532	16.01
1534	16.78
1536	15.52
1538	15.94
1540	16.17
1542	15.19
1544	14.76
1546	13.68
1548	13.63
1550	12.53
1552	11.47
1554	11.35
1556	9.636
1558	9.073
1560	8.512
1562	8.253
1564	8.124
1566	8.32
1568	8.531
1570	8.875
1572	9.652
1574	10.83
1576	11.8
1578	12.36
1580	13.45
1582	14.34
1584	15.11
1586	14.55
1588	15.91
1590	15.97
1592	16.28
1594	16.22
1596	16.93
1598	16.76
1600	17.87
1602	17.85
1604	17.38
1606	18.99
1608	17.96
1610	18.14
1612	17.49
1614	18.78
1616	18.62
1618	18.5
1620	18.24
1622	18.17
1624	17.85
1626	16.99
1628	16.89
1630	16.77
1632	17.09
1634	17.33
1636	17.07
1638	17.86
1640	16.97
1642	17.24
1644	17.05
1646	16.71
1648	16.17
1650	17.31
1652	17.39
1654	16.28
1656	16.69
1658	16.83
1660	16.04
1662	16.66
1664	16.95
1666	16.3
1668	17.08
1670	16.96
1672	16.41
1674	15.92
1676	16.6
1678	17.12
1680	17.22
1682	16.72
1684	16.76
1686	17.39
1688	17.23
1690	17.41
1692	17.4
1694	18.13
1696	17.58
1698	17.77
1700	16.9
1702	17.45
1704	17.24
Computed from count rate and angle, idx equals 0.469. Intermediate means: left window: 15.4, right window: 17.6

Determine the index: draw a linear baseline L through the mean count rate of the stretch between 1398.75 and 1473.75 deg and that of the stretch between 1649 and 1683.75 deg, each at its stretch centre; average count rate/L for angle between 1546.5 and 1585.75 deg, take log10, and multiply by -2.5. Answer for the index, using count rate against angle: 0.439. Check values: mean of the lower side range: 16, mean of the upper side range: 16.7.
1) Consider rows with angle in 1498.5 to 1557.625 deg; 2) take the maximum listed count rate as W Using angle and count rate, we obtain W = 17.79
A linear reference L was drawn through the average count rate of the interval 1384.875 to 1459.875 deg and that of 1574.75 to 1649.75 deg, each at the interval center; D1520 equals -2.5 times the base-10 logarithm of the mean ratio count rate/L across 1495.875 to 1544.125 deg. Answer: 0.03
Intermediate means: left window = 16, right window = 16.7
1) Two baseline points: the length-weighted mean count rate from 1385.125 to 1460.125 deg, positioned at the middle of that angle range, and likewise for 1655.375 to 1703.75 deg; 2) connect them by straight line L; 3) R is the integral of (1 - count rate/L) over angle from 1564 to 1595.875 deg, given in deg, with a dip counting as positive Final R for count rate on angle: 7.3 deg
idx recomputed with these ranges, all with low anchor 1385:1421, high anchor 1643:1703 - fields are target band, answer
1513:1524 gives 0.08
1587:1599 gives 0.02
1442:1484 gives 0.11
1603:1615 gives -0.09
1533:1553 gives 0.13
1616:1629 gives -0.07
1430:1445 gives -0.07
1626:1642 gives -0.02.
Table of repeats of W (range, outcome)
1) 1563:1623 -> 18.99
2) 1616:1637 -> 18.62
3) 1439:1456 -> 17.22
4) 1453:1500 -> 16.61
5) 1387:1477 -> 17.84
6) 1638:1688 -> 17.86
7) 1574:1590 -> 15.97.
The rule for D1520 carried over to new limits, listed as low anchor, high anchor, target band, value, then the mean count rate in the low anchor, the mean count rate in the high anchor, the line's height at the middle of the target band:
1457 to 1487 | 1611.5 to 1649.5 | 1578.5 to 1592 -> 0.12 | 14.6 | 17.5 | 16.7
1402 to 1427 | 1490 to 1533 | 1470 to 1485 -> 0.06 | 17.3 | 16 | 16.5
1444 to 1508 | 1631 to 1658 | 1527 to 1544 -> 0.00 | 15.2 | 17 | 15.9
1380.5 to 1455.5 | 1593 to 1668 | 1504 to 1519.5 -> 0.02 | 16.1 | 17.3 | 16.6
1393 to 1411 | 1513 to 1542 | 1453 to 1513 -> 0.02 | 16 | 15.6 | 15.7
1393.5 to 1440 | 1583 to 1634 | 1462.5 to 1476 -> 0.16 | 16.9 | 17.3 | 17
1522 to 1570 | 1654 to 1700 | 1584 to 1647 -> -0.16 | 12.8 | 16.9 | 15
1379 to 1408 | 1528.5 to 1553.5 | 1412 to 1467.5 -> -0.07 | 15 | 14.8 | 14.9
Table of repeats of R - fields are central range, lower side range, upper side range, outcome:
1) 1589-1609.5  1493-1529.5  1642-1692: -1.0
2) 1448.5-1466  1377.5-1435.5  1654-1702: 3.2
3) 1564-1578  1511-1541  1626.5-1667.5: 5.5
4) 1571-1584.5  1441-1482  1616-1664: 3.2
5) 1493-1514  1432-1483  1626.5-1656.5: -1.4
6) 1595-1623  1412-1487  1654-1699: -2.3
